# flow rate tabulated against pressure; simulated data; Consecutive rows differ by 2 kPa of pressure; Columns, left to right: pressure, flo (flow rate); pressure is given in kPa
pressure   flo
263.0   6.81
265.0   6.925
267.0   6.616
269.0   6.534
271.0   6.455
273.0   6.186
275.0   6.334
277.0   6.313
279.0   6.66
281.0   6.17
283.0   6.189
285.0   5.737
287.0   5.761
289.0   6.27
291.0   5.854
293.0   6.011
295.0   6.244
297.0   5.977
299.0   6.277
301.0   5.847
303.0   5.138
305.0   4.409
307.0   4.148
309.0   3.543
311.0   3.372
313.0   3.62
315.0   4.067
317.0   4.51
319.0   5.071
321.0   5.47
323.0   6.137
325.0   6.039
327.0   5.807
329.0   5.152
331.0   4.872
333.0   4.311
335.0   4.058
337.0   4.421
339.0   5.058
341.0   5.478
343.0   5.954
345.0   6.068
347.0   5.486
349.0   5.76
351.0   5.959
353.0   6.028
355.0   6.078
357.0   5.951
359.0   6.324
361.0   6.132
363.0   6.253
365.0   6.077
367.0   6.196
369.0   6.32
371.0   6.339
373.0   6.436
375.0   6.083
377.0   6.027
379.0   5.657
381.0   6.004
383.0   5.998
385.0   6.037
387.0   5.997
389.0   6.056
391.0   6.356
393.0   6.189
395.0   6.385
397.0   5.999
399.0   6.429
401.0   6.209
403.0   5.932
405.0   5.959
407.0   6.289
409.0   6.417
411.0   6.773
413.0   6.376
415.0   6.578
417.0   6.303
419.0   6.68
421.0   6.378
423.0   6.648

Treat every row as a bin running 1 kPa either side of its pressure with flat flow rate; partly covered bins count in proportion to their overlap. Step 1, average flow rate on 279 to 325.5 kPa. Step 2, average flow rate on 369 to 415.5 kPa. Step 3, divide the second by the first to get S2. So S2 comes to 1.2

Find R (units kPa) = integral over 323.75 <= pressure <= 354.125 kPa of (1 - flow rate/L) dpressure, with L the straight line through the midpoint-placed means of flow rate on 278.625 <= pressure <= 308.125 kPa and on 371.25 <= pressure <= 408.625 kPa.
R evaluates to 2.8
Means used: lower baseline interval 5.75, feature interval 5.37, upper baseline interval 6.12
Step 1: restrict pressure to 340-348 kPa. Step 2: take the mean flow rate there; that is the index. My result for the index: 5.75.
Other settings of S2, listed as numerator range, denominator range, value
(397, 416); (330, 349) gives 1.23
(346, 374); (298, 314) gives 1.34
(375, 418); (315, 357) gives 1.15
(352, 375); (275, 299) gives 1.01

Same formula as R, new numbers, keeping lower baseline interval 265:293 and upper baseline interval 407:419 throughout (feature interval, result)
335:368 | 3.15 kPa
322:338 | 3.13 kPa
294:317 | 5.57 kPa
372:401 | 1.45 kPa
